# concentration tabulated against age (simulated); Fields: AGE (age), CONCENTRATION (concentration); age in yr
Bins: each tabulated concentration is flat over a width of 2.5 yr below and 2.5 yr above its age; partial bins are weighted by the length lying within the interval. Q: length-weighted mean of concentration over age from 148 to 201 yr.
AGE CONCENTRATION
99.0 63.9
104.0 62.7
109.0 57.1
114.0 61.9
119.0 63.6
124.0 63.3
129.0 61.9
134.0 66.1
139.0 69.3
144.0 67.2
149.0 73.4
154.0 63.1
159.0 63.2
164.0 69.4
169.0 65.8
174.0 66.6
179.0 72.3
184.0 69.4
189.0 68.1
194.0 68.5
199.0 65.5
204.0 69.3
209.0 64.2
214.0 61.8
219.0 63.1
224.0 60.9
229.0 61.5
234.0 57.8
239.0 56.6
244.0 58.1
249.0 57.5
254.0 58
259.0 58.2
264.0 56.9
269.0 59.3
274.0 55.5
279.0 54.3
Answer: 67.6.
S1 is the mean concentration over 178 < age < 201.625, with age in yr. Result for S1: 68.5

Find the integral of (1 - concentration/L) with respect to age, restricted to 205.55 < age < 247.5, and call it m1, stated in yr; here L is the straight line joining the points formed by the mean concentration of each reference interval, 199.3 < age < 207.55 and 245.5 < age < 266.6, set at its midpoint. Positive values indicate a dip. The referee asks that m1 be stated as 1.8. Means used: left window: 67.6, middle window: 60.6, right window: 57.7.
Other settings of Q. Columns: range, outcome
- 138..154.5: 68.8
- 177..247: 64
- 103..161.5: 64.4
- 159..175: 66.7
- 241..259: 57.9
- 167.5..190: 68.6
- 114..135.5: 63.4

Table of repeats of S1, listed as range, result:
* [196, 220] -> 65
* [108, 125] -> 61.7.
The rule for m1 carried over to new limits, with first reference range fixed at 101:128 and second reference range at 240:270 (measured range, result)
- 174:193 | -3.0 yr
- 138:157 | -2.2 yr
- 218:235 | -0.6 yr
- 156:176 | -1.9 yr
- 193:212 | -2.3 yr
